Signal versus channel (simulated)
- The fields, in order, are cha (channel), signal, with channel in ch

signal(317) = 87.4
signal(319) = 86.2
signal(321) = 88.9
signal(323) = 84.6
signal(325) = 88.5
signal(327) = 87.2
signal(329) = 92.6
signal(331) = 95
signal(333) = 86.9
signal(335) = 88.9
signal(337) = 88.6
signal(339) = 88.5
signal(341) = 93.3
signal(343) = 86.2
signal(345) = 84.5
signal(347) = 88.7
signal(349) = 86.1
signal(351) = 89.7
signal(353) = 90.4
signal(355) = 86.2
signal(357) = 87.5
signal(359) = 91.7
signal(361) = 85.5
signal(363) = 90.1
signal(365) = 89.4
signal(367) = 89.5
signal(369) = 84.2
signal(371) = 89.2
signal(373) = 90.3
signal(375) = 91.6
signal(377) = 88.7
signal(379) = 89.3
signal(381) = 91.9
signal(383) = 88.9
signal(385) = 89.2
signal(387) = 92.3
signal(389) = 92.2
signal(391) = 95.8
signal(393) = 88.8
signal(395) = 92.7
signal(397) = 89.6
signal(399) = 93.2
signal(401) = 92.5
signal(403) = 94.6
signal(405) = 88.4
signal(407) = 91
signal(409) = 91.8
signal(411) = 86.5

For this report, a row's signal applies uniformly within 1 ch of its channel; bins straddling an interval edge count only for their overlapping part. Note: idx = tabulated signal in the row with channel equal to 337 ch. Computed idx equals 88.6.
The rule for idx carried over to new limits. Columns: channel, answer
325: 88.5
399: 93.2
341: 93.3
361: 85.5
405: 88.4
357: 87.5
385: 89.2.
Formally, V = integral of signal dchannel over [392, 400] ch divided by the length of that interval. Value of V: 91.1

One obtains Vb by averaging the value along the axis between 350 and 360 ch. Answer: 89.1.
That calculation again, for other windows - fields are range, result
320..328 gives 87.3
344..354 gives 87.9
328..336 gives 90.8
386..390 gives 92.2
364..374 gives 88.5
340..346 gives 88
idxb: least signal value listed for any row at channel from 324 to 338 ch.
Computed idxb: 86.9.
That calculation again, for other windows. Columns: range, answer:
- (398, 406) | 88.4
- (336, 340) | 88.5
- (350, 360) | 86.2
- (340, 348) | 84.5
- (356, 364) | 85.5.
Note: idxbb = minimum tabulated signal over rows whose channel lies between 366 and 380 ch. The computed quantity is 84.2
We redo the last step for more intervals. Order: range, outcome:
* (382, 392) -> 88.9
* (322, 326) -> 84.6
